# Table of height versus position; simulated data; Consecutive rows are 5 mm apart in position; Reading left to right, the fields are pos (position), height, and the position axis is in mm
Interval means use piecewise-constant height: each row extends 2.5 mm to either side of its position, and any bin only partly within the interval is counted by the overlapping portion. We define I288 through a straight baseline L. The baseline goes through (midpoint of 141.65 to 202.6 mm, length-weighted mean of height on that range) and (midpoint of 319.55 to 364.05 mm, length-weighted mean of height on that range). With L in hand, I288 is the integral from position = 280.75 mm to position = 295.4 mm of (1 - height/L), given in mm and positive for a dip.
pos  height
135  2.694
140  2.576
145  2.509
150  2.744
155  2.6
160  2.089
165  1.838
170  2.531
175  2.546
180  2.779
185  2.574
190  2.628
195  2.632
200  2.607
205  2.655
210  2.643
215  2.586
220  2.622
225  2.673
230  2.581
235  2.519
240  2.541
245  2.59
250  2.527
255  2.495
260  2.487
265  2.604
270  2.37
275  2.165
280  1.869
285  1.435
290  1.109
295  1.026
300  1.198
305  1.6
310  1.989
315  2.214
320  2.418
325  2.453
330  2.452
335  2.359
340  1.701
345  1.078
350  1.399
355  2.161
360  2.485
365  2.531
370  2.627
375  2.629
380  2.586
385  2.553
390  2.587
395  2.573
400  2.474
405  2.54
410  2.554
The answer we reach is 6.0 mm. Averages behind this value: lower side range 2.51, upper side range 2.06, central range 1.29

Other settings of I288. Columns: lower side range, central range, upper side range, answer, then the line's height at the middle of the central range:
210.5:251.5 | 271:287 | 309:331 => 3.6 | 2.44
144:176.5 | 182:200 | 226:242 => -1.1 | 2.47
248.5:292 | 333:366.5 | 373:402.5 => 6.8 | 2.42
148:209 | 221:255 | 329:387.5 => -2.1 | 2.42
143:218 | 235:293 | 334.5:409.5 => 5.4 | 2.43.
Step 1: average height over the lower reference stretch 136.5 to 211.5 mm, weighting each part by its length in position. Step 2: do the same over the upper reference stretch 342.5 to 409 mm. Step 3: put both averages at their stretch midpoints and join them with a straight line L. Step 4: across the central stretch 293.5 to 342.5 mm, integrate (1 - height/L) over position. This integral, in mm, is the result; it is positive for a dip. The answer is 8.7 mm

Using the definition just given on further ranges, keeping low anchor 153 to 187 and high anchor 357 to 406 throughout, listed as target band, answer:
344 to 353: 4.3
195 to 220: -1.9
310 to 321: 1.2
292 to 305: 6.7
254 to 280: 1.2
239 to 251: -0.4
